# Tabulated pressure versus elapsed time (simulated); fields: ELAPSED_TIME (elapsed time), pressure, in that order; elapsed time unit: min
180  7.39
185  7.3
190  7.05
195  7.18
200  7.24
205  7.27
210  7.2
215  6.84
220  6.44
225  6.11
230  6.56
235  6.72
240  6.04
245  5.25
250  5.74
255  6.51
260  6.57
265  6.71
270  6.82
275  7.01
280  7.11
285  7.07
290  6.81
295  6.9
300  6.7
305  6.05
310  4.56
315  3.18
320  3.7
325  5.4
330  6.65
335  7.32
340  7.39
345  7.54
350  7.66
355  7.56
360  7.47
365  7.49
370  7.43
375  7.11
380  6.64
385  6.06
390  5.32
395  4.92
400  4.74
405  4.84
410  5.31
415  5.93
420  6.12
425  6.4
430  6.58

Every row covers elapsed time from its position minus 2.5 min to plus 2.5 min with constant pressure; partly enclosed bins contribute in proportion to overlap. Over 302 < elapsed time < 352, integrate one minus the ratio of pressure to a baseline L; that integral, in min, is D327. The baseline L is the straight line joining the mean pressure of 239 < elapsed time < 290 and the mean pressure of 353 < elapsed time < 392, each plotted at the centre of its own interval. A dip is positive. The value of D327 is 6.0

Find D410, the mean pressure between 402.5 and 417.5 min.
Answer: 5.36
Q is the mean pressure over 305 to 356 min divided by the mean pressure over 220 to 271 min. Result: 1.0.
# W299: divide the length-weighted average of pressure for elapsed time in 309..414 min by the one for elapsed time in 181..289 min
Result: 0.91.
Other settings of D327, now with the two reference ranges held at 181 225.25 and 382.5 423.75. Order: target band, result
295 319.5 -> 4.0 min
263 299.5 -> -2.9 min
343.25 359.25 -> -4.7 min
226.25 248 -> 2.0 min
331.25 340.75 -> -2.1 min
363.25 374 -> -3.2 min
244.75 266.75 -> 1.2 min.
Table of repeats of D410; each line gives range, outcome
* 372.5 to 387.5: 6.6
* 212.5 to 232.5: 6.49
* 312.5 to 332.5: 4.73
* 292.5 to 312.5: 6.05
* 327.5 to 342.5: 7.12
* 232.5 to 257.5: 6.05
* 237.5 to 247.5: 5.65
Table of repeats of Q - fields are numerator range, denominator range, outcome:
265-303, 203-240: 1.03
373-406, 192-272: 0.86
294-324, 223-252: 0.84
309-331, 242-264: 0.75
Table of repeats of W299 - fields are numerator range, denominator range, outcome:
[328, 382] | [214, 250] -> 1.18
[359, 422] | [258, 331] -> 1.00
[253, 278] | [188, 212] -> 0.94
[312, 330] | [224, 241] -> 0.70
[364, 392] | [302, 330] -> 1.39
